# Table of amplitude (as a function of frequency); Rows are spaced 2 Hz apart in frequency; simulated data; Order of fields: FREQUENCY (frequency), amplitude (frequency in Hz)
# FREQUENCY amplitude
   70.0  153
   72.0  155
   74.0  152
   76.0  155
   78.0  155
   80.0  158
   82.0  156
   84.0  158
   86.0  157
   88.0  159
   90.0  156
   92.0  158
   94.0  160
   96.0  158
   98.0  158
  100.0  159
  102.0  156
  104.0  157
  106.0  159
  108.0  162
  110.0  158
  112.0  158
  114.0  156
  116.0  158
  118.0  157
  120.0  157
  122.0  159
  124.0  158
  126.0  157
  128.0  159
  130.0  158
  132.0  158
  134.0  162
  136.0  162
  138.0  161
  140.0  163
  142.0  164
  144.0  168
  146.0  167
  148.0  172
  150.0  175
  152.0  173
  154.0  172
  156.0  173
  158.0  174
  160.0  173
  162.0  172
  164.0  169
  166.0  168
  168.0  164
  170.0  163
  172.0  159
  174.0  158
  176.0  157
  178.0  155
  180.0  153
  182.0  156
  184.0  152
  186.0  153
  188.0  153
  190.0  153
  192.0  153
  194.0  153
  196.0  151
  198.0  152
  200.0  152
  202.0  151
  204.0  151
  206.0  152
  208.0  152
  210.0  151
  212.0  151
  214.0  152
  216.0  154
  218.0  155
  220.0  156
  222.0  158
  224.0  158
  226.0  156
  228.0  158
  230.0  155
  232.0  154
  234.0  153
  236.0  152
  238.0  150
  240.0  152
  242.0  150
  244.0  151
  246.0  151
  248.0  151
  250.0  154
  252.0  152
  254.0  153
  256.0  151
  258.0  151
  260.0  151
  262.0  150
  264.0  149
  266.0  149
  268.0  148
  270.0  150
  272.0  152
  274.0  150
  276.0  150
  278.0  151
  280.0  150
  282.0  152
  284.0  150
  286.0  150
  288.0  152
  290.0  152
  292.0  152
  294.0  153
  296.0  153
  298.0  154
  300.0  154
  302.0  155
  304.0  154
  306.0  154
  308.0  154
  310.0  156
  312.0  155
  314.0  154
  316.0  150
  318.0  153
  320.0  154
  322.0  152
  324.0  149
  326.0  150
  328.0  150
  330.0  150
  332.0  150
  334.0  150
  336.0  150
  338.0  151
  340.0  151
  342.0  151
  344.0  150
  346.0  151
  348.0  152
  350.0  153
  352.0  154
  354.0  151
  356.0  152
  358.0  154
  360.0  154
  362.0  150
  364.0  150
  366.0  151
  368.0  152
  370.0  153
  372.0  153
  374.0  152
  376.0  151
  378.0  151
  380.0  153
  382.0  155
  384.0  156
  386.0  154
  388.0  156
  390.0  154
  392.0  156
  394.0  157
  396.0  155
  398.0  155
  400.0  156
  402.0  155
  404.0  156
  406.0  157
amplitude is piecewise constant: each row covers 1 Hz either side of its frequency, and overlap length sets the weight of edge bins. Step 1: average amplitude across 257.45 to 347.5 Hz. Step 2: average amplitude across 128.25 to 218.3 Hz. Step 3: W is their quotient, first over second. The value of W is 0.95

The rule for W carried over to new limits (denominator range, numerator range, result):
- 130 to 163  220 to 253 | 0.92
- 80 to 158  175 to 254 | 0.95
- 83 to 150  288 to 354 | 0.95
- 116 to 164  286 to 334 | 0.92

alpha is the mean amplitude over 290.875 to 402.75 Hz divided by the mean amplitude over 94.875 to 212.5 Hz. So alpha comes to 0.96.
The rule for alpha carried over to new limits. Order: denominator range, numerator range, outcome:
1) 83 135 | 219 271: 0.96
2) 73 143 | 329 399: 0.96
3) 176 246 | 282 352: 0.99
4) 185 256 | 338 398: 1.00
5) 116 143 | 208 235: 0.97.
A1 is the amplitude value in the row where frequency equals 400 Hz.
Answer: 156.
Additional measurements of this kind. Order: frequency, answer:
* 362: 150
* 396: 155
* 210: 151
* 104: 157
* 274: 150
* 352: 154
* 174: 158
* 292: 152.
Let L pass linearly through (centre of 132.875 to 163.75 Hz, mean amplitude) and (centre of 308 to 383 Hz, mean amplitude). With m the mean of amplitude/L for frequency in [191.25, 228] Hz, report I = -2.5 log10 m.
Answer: 0.07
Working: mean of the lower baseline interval 169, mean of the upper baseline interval 152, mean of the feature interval 153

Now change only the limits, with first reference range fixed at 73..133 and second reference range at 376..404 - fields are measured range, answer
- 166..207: 0.01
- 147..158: -0.11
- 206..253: 0.02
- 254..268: 0.04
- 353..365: 0.02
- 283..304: 0.02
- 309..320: 0.01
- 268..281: 0.04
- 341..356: 0.02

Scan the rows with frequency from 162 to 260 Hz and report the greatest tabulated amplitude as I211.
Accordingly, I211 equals 172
